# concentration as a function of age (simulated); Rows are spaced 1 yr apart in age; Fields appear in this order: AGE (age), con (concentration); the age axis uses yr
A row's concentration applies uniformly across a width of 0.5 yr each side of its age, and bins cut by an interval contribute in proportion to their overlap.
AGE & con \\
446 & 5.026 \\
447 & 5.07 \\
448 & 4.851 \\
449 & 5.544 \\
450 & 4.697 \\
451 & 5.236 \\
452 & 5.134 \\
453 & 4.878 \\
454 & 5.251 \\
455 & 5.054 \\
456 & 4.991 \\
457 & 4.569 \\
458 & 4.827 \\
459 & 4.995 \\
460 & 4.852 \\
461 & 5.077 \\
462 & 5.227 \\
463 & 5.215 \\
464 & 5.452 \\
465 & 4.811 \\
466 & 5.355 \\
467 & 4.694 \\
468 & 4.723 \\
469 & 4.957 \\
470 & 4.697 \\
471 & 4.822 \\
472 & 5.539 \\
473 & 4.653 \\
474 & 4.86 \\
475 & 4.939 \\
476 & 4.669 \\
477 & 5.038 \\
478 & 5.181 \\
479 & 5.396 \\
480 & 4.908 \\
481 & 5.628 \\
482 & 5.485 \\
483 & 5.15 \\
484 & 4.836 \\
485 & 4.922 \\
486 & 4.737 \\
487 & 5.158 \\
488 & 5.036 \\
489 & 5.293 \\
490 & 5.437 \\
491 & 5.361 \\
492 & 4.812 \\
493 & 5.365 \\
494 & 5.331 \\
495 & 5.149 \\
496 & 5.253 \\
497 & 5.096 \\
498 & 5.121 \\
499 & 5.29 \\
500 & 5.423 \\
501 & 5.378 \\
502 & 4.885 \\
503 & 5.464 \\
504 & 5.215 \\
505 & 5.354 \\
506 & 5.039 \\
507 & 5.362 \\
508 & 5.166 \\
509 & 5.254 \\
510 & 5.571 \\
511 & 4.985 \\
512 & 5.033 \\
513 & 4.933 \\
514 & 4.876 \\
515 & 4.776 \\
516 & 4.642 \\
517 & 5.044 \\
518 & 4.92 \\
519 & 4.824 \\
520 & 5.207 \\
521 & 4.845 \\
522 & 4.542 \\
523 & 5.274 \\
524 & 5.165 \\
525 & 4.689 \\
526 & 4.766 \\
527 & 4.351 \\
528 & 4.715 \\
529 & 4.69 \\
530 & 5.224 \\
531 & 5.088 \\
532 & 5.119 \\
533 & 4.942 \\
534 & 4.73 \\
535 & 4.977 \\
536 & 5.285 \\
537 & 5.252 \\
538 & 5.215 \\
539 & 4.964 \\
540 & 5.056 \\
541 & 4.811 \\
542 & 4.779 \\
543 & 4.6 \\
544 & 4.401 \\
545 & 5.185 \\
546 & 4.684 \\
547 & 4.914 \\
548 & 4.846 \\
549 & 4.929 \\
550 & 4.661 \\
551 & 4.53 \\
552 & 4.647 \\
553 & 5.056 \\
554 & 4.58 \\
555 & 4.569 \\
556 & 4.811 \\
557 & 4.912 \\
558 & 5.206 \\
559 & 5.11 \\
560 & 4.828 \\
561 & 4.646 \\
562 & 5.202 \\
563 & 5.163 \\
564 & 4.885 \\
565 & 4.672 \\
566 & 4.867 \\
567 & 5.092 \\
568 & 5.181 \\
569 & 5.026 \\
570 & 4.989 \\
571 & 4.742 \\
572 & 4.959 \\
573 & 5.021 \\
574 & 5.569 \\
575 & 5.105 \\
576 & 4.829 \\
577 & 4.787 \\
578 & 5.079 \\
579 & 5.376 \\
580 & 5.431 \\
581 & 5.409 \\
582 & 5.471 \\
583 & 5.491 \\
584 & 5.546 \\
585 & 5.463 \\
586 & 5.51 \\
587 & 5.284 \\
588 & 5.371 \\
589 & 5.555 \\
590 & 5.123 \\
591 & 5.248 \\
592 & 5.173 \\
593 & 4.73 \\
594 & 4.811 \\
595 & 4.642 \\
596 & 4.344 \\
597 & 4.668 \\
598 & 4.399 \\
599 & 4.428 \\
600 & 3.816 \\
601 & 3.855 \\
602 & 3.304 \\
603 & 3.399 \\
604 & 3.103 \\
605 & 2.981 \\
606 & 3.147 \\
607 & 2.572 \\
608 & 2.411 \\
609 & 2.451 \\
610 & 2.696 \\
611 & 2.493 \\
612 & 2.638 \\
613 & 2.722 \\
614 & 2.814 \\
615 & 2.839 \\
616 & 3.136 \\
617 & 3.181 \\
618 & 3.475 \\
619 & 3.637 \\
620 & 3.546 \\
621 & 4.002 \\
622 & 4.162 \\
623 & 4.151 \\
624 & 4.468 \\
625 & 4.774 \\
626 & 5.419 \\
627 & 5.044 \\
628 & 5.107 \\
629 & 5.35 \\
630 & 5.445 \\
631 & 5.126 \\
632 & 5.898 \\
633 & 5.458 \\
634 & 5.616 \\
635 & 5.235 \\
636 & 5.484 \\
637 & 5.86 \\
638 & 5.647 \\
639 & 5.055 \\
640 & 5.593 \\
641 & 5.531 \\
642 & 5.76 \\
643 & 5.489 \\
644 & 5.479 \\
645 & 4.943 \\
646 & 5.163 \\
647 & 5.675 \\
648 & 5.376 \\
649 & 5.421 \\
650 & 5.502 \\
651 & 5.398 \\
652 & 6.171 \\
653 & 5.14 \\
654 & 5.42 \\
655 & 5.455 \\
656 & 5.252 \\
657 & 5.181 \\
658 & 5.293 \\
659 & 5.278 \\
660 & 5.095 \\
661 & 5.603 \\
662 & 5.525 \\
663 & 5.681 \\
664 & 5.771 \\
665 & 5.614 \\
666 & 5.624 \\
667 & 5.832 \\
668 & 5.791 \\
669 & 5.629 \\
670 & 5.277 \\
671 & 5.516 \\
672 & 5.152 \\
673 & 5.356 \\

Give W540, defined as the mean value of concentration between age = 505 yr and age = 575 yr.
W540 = 4.94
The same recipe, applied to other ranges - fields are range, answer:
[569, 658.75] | 4.69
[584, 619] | 3.9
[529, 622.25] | 4.53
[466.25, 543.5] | 5.04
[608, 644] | 4.42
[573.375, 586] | 5.3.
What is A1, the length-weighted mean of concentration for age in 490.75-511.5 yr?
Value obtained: 5.23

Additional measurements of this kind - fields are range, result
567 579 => 5.04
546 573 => 4.88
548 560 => 4.82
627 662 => 5.42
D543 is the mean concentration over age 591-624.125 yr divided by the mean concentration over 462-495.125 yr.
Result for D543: 0.71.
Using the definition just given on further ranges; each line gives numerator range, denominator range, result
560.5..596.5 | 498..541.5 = 1.01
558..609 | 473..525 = 0.92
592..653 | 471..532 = 0.87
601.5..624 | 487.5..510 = 0.60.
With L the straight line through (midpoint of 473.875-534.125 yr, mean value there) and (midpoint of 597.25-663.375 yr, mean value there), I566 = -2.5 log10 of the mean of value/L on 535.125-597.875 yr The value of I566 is -0.042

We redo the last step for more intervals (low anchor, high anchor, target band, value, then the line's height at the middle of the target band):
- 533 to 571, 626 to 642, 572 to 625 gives 0.22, 5.21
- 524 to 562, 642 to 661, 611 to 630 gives 0.32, 5.24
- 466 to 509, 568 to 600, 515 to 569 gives 0.04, 5.09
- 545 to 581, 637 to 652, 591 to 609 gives 0.32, 5.19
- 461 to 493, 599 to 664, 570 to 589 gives -0.11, 4.74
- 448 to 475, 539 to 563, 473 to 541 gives -0.03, 4.92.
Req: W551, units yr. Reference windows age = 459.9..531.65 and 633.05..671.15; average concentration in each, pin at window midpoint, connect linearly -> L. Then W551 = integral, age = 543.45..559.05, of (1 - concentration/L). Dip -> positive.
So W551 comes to 1.2 yr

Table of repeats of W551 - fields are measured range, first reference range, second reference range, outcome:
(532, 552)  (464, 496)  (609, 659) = 0.2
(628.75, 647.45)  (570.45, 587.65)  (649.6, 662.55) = -0.3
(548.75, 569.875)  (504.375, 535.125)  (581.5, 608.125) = -0.8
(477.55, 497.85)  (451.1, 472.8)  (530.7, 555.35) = -0.9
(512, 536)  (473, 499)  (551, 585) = 0.9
